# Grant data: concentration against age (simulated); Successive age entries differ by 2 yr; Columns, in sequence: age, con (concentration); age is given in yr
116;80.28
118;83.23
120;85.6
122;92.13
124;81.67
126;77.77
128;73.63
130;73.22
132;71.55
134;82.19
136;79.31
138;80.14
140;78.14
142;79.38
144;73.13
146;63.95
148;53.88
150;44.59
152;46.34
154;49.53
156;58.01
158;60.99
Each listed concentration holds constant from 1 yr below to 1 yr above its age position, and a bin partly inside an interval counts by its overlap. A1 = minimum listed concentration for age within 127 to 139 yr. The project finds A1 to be 71.55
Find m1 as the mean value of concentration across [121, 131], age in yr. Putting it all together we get 79.7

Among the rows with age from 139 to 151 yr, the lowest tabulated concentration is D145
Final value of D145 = 44.59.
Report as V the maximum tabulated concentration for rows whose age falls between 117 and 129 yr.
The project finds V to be 92.13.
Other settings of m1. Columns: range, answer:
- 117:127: 84.1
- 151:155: 47.9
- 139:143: 78.8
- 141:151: 63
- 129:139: 77.3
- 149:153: 45.5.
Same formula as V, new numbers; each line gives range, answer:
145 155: 63.95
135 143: 80.14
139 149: 79.38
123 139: 82.19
